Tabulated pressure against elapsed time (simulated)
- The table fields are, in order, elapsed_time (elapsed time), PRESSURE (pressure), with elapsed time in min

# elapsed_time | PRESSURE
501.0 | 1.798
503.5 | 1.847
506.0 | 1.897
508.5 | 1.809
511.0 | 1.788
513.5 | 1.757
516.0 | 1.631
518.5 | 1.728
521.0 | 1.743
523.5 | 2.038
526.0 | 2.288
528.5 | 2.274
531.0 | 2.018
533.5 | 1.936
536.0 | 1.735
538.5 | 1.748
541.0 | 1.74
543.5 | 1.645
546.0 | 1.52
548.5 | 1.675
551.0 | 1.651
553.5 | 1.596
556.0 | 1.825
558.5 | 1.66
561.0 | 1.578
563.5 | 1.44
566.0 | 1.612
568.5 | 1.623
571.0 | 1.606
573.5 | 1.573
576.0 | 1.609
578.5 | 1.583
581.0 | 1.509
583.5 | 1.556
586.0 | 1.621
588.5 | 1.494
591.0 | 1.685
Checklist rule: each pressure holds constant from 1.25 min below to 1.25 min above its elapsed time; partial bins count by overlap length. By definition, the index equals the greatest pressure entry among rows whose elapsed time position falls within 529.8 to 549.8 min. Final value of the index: 2.018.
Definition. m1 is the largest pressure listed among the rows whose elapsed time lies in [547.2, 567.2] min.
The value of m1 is 1.825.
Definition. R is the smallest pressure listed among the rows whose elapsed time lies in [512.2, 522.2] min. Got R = 1.631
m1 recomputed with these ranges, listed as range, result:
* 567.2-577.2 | 1.623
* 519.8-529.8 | 2.288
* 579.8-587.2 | 1.621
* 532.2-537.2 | 1.936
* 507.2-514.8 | 1.809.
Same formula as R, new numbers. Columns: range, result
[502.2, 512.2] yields 1.788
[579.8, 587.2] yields 1.509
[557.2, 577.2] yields 1.44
